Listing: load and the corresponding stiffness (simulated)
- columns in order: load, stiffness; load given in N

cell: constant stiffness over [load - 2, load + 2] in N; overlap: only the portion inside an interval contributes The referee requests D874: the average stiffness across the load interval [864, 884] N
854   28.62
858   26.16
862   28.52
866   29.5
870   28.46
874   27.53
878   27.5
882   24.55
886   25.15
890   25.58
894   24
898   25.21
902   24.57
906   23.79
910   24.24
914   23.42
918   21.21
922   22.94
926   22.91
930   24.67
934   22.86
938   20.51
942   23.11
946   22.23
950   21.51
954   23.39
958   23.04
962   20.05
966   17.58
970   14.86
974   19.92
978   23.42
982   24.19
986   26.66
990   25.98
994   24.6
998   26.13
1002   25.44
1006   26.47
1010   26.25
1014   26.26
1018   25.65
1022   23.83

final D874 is 27.5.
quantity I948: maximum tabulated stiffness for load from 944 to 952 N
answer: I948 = 22.23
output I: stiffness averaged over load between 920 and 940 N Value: 22.8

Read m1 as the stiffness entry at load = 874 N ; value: 27.53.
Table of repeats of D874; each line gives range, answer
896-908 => 24.5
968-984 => 20.6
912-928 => 22.6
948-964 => 22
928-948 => 22.7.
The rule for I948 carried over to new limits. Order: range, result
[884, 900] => 25.58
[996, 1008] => 26.47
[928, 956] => 24.67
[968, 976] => 19.92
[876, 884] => 27.5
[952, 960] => 23.39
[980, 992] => 26.66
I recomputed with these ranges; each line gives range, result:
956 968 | 20.2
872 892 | 26.1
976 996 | 25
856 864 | 27.3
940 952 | 22.3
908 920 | 23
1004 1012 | 26.4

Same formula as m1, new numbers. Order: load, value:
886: 25.15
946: 22.23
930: 24.67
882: 24.55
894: 24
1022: 23.83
